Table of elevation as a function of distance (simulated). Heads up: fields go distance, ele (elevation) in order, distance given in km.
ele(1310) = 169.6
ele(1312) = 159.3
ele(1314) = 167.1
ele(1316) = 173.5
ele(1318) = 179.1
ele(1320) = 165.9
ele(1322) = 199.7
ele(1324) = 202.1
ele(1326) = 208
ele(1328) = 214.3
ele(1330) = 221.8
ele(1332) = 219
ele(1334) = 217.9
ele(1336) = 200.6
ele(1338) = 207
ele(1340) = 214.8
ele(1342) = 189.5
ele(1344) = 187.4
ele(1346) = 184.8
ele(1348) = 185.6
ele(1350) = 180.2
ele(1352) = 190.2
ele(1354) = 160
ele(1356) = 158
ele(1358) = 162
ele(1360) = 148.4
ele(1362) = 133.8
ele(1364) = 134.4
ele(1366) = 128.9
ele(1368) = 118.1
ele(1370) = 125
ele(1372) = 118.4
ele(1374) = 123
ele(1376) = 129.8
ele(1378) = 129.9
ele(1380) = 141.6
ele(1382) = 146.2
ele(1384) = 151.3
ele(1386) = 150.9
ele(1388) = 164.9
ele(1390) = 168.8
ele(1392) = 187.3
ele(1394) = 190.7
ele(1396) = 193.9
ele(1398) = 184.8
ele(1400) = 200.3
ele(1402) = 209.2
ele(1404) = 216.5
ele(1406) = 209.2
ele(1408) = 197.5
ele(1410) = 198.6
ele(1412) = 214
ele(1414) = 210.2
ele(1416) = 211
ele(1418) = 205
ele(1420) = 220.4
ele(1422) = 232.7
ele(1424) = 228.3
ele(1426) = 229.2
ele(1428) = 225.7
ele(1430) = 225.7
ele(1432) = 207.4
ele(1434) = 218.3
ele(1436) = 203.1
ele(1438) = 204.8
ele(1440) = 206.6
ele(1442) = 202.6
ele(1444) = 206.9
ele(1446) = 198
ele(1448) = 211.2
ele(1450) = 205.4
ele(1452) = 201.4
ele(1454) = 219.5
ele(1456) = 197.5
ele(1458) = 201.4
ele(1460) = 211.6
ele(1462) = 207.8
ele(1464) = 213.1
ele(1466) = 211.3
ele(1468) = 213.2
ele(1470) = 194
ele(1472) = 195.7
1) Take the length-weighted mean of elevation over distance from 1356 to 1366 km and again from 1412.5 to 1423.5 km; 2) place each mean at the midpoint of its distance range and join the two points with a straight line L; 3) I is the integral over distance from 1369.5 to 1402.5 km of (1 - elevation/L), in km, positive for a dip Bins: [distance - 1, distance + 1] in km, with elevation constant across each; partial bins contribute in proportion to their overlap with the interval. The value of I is 3.3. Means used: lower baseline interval 144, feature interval 160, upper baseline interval 216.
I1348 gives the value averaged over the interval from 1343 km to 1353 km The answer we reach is 186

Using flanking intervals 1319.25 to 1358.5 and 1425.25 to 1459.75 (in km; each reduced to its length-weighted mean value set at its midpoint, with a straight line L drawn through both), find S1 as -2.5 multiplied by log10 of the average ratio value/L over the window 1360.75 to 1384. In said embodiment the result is 0.45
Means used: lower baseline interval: 194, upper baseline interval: 210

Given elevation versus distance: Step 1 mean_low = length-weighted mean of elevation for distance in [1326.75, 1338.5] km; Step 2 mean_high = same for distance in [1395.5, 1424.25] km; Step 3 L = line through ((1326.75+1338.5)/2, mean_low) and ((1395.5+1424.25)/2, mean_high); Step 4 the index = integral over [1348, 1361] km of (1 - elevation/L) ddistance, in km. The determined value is 2.71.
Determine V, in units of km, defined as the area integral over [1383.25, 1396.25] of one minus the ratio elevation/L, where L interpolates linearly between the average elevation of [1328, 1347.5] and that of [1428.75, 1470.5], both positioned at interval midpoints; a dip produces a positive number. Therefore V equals 2.2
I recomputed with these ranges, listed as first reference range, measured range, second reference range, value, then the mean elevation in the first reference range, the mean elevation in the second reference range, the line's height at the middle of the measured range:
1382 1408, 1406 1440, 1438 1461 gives -3.3 km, 185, 206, 195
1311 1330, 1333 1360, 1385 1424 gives 0.7 km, 187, 199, 191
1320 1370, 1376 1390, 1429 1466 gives 3.2 km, 180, 208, 191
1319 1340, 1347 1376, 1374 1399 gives 5.5 km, 206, 160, 180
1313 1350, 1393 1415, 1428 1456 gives 0.2 km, 196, 209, 204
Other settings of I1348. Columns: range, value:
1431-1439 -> 208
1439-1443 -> 205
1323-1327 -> 205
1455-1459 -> 199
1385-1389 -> 158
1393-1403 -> 196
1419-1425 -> 227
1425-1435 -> 221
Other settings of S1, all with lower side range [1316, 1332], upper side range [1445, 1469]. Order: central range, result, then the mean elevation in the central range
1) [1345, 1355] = 0.11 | 180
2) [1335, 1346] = 0.01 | 198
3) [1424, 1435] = -0.08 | 222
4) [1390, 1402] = 0.07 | 191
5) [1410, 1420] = -0.03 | 210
